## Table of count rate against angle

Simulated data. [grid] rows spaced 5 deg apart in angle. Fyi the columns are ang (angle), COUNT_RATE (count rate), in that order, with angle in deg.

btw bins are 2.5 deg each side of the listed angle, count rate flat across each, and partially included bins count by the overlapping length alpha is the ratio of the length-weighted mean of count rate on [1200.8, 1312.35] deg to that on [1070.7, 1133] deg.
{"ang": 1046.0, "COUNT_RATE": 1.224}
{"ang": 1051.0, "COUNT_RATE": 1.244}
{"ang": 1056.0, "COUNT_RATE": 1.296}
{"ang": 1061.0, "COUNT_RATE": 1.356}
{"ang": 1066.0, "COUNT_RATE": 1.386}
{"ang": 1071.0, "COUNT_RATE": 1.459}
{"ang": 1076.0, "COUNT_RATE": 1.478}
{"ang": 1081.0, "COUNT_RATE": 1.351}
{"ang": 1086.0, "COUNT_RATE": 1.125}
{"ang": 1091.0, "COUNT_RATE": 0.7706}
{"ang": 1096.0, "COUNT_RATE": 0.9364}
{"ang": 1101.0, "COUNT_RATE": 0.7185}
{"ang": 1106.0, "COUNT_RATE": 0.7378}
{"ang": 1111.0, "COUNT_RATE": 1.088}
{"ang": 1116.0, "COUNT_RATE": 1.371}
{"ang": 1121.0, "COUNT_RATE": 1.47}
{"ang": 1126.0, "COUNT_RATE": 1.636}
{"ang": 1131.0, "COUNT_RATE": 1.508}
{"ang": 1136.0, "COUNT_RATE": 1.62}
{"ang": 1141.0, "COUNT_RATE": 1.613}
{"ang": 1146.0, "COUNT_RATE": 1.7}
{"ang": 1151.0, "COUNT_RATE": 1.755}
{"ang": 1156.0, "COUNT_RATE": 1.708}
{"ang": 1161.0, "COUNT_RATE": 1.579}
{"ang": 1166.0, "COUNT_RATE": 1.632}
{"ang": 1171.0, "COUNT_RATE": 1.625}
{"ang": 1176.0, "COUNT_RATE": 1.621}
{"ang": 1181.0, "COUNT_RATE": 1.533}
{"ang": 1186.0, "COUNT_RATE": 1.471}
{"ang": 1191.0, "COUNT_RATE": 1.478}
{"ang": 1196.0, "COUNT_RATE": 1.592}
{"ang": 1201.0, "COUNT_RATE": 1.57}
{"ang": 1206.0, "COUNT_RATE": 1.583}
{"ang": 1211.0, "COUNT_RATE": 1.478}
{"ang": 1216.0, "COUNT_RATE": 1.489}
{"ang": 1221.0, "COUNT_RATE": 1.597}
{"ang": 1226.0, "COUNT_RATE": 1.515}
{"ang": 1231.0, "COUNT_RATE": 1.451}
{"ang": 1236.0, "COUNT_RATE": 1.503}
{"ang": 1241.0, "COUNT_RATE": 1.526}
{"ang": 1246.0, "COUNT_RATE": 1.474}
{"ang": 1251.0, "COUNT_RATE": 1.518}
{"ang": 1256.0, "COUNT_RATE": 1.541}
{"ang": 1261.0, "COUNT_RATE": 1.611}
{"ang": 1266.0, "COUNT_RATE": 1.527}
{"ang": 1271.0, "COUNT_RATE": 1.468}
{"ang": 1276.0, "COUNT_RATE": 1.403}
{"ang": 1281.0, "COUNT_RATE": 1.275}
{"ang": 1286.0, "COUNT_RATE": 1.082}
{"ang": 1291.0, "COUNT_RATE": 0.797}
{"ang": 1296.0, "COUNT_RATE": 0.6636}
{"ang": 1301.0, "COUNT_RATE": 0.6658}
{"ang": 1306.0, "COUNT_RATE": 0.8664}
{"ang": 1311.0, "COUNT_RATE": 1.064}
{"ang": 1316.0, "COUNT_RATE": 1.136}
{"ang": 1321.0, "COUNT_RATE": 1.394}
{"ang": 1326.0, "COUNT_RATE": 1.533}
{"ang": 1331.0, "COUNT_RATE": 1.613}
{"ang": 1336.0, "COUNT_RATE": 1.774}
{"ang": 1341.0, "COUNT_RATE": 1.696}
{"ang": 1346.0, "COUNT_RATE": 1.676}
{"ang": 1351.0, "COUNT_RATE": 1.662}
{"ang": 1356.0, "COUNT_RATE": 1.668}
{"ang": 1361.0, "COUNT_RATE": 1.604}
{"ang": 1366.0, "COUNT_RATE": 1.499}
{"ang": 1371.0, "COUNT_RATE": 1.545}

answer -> 1.1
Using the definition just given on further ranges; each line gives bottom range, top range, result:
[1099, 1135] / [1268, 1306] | 0.84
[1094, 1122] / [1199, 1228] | 1.49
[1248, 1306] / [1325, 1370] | 1.34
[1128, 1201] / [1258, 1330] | 0.74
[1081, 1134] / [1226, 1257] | 1.30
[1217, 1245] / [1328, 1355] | 1.11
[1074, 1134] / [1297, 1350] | 1.13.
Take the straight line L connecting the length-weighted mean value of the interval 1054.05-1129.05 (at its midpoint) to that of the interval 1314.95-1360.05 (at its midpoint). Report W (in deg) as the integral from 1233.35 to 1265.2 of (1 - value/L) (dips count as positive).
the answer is -1.6 deg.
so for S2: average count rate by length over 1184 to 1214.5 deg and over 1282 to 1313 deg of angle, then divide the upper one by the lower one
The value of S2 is 0.6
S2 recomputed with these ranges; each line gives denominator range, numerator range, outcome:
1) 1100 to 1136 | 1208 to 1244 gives 1.19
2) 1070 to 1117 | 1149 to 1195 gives 1.47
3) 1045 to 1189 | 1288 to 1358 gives 0.94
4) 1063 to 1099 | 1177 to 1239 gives 1.26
